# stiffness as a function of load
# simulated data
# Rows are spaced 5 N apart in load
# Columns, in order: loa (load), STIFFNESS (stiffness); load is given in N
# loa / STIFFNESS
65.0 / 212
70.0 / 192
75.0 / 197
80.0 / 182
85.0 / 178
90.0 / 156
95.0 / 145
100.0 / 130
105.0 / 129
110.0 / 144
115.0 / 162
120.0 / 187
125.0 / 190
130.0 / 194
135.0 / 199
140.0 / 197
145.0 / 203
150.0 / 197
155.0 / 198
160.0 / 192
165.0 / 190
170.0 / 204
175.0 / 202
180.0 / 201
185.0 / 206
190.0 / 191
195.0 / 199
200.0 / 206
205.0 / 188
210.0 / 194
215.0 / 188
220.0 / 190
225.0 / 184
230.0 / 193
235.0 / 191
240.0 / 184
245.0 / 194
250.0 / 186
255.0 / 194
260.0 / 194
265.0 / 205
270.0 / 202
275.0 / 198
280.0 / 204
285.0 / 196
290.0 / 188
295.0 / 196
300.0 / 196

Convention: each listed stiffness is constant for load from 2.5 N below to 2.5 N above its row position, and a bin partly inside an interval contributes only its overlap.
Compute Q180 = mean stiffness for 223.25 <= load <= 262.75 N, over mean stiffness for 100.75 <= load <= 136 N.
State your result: 1.1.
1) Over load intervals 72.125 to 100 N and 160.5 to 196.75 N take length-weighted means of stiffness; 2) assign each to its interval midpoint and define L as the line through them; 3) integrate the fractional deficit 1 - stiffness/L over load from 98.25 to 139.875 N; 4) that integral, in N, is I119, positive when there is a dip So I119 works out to 2.4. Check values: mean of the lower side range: 168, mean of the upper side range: 199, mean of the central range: 169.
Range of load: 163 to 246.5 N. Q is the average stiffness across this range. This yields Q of 194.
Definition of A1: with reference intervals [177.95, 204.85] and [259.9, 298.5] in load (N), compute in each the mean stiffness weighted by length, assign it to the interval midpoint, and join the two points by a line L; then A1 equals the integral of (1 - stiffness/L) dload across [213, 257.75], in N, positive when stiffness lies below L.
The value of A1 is 2.1 N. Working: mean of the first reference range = 199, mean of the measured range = 189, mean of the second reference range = 198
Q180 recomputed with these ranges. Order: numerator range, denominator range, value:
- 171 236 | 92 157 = 1.12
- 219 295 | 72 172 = 1.08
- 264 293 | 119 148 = 1.02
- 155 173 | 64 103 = 1.14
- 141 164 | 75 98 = 1.17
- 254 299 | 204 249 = 1.04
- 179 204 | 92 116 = 1.42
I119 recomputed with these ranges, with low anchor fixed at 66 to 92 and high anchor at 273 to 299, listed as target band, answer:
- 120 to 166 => -2.0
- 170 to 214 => -1.8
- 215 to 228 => 0.3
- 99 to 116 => 4.1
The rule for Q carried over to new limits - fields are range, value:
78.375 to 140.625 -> 168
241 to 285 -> 197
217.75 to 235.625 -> 189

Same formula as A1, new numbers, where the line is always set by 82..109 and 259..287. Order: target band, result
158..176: -2.94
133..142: -2.11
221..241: -0.06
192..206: -1.57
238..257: 0.32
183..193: -1.31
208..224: -0.57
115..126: -1.90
